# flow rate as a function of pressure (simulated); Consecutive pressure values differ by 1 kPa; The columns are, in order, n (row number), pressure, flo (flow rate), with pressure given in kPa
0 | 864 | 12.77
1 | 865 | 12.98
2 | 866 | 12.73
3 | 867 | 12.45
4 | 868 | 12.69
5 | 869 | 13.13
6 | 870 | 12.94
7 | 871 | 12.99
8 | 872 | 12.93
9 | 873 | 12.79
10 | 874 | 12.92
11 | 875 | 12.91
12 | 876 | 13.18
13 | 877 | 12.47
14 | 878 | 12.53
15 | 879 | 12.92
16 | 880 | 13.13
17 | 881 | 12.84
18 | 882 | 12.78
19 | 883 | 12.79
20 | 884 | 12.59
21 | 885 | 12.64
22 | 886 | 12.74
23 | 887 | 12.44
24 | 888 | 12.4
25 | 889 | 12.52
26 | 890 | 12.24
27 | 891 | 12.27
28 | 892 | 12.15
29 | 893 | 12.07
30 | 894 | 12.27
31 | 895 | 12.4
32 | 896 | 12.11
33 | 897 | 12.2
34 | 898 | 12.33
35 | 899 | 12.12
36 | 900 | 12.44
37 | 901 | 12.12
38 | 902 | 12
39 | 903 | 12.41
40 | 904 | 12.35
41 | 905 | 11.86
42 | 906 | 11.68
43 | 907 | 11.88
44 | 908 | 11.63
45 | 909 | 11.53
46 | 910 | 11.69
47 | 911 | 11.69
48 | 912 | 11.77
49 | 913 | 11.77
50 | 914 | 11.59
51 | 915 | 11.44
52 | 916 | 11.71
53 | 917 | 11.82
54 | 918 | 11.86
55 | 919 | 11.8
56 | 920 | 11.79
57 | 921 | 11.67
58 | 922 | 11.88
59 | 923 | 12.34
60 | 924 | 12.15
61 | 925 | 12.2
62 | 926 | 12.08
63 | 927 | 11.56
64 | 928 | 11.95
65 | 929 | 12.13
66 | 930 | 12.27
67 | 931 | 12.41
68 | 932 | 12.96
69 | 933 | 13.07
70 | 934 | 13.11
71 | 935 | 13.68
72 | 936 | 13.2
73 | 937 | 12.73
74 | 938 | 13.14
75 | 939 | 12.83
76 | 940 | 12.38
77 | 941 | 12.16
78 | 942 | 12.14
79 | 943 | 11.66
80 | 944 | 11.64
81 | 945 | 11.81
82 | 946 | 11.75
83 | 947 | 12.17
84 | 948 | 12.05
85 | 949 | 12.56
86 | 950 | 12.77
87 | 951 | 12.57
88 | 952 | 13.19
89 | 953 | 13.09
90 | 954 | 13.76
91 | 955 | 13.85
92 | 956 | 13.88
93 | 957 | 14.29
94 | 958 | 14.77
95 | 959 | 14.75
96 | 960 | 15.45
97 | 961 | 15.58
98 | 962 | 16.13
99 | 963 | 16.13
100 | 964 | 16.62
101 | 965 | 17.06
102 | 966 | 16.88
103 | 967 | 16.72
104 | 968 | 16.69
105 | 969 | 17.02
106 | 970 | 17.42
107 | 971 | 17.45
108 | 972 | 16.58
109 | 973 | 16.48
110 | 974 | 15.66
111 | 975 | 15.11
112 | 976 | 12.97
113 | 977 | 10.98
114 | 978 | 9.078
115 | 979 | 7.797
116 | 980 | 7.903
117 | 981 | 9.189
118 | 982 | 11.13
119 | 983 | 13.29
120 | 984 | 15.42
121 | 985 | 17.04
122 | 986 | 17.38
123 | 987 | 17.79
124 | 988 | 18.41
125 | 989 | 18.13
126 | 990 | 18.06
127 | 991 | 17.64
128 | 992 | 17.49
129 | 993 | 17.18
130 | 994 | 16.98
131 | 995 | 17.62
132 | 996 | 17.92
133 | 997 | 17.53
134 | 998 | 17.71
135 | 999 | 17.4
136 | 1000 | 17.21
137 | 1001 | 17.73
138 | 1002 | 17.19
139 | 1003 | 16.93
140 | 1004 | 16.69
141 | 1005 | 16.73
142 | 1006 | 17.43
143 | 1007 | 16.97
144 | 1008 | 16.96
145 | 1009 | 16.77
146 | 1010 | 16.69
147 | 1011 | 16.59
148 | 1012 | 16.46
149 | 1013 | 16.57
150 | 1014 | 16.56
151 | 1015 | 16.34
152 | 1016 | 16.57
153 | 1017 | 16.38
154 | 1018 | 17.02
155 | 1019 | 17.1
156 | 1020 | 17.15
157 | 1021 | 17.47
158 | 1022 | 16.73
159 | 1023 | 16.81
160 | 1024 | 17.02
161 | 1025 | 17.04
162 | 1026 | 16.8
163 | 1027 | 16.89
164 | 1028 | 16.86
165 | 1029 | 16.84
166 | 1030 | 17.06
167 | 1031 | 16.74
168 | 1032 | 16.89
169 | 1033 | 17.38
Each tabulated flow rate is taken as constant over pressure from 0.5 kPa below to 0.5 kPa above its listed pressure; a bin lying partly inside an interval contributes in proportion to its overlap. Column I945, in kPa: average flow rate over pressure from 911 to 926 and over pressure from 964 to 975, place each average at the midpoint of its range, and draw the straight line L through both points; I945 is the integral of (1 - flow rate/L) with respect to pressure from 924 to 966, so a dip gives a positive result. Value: 3.2 kPa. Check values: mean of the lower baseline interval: 11.8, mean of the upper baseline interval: 16.7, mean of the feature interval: 13.3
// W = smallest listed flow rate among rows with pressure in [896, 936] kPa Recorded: 11.44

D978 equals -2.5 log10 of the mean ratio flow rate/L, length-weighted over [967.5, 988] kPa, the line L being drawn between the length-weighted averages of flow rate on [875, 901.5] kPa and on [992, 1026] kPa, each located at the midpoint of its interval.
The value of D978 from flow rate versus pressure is 0.117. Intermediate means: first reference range 12.5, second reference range 17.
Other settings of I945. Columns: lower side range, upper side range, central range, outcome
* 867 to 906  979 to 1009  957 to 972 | -1.03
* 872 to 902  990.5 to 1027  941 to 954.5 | 2.19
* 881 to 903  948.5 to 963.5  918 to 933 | 1.37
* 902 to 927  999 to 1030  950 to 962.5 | -0.22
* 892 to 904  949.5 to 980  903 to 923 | 1.51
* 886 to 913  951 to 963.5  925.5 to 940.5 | 0.96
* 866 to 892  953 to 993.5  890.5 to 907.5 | 1.37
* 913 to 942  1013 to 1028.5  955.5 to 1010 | -3.04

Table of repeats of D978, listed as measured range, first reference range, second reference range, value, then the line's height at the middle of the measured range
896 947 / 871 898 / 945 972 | 0.130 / 13.7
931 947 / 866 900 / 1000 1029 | 0.152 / 14.4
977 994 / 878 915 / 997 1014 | 0.117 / 16.1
